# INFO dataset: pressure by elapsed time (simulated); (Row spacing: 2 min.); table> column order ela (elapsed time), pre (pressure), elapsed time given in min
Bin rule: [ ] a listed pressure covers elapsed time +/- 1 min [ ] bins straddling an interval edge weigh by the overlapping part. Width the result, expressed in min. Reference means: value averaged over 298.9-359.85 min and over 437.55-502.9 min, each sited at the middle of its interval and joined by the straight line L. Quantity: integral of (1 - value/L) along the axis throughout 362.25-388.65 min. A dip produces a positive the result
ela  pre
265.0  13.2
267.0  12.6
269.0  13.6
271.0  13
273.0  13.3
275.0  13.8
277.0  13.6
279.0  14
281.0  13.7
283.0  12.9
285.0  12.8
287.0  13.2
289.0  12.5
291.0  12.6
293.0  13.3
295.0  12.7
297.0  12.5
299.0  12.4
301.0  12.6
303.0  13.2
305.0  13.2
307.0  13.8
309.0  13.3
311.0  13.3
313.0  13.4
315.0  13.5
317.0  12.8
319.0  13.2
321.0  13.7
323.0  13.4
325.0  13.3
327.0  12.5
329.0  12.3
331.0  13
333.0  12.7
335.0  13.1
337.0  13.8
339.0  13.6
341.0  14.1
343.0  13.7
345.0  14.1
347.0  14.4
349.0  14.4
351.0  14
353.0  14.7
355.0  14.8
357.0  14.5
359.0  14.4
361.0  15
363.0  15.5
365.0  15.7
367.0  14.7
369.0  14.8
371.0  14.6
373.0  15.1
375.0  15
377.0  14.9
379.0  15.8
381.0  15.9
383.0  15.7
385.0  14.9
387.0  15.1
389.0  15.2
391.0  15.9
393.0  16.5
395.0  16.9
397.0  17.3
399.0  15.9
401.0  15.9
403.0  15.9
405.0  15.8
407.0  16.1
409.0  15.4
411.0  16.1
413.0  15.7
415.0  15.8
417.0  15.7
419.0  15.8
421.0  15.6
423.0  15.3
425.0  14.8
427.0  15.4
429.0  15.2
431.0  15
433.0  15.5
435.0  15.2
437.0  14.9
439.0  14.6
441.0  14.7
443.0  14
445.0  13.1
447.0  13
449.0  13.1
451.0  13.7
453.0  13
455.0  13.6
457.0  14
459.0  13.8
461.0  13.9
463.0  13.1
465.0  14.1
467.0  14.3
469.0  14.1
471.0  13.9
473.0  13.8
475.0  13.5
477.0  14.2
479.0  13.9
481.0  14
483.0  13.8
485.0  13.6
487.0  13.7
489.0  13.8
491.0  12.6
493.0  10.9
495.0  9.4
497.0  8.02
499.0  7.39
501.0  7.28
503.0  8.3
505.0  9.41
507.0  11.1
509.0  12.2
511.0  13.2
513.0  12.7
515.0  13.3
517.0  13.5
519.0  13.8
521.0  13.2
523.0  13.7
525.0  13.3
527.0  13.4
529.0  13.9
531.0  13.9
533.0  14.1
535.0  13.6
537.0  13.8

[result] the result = -3.7 min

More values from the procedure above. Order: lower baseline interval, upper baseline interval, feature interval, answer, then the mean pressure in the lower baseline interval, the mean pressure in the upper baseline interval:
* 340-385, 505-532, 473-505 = 4.2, 14.8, 13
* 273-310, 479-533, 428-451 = -3.6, 13.1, 12.1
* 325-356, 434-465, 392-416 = -4.1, 13.7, 13.9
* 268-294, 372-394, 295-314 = 1.0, 13.3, 15.5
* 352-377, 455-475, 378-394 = -1.0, 14.9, 13.9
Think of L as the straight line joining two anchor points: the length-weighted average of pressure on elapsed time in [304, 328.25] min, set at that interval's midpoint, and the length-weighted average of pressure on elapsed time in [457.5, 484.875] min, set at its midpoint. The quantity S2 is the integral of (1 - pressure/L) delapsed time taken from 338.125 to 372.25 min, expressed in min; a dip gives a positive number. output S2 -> -2.8 min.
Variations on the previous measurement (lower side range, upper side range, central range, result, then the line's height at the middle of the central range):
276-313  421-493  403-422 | -2.8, 13.8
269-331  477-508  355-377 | -4.3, 12.5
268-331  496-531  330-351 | -1.4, 12.9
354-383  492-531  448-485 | -3.3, 12.6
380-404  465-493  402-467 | 0.6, 14.8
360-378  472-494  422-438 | -1.1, 14.2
